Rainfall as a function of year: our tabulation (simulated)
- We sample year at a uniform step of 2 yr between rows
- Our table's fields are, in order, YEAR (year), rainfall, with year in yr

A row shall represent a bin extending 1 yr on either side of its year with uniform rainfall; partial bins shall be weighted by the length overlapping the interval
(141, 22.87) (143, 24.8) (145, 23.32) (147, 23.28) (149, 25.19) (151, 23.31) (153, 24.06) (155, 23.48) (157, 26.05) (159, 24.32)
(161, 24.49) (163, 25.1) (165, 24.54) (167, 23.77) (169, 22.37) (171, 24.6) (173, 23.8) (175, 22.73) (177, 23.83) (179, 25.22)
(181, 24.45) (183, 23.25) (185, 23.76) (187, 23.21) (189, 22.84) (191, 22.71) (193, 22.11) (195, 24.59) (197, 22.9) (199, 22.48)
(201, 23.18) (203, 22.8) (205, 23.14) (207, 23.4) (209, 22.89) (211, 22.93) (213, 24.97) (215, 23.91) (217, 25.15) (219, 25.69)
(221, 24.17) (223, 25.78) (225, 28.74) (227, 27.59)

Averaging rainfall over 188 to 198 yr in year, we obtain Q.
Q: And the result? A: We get 23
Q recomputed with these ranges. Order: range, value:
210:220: 24.5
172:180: 23.9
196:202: 22.9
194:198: 23.7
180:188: 23.7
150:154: 23.7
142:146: 24.1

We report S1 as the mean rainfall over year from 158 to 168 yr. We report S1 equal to 24.4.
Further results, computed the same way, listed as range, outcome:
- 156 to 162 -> 25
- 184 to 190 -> 23.3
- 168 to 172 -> 23.5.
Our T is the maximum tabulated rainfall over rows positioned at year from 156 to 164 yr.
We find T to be 26.05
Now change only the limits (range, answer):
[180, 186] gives 24.45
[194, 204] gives 24.59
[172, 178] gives 23.83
